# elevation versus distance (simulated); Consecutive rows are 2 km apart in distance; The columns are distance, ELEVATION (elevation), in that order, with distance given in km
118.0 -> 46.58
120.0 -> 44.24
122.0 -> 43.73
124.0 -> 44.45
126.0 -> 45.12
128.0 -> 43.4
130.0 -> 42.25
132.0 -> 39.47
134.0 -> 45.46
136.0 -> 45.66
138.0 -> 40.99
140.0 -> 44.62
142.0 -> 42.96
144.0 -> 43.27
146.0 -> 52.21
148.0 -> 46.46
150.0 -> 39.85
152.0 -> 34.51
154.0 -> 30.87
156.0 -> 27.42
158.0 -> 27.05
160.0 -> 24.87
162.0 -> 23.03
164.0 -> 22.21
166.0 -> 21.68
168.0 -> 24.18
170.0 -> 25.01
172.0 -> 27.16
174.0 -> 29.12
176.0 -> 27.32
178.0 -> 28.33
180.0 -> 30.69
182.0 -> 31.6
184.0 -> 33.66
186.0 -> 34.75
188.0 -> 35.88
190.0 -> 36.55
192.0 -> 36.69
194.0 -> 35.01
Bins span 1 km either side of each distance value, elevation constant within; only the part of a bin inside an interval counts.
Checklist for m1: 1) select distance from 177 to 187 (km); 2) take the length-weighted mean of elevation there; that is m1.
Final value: 31.8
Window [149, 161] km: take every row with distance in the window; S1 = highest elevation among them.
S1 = 39.85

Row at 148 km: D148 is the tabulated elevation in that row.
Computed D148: 46.46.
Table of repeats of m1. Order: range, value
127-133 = 41.7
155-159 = 27.2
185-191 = 35.7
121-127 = 44.4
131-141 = 43.2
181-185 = 32.6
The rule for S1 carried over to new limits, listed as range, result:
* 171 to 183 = 31.6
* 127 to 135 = 45.46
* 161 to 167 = 23.03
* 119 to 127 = 45.12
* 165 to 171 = 25.01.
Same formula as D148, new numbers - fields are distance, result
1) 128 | 43.4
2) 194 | 35.01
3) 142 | 42.96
